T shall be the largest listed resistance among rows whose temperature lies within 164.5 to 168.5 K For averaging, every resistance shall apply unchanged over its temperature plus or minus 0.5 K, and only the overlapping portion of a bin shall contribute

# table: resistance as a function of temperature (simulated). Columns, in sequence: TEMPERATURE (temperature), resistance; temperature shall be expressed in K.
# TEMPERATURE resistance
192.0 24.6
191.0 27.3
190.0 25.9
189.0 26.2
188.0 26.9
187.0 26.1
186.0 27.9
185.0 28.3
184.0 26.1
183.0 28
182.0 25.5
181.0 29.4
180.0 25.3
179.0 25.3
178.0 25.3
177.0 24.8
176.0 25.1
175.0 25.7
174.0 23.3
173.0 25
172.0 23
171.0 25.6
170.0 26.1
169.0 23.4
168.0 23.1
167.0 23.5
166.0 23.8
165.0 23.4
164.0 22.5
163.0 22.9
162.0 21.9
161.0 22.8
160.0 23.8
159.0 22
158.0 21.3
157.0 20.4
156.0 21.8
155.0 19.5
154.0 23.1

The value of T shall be 23.8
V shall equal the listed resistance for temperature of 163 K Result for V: 22.9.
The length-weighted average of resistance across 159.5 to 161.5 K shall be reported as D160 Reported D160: 23.3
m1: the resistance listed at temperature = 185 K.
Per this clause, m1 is 28.3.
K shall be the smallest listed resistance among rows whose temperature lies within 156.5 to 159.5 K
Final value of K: 20.4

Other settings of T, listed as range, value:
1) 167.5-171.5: 26.1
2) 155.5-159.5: 22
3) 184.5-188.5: 28.3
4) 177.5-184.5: 29.4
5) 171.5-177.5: 25.7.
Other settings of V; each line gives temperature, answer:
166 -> 23.8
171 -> 25.6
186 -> 27.9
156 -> 21.8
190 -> 25.9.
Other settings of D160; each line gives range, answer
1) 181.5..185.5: 27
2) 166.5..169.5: 23.3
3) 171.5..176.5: 24.4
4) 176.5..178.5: 25.1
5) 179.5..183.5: 27.1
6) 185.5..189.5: 26.8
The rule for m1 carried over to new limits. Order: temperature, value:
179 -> 25.3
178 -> 25.3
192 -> 24.6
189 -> 26.2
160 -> 23.8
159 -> 22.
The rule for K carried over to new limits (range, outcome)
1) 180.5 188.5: 25.5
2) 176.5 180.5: 24.8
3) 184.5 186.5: 27.9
